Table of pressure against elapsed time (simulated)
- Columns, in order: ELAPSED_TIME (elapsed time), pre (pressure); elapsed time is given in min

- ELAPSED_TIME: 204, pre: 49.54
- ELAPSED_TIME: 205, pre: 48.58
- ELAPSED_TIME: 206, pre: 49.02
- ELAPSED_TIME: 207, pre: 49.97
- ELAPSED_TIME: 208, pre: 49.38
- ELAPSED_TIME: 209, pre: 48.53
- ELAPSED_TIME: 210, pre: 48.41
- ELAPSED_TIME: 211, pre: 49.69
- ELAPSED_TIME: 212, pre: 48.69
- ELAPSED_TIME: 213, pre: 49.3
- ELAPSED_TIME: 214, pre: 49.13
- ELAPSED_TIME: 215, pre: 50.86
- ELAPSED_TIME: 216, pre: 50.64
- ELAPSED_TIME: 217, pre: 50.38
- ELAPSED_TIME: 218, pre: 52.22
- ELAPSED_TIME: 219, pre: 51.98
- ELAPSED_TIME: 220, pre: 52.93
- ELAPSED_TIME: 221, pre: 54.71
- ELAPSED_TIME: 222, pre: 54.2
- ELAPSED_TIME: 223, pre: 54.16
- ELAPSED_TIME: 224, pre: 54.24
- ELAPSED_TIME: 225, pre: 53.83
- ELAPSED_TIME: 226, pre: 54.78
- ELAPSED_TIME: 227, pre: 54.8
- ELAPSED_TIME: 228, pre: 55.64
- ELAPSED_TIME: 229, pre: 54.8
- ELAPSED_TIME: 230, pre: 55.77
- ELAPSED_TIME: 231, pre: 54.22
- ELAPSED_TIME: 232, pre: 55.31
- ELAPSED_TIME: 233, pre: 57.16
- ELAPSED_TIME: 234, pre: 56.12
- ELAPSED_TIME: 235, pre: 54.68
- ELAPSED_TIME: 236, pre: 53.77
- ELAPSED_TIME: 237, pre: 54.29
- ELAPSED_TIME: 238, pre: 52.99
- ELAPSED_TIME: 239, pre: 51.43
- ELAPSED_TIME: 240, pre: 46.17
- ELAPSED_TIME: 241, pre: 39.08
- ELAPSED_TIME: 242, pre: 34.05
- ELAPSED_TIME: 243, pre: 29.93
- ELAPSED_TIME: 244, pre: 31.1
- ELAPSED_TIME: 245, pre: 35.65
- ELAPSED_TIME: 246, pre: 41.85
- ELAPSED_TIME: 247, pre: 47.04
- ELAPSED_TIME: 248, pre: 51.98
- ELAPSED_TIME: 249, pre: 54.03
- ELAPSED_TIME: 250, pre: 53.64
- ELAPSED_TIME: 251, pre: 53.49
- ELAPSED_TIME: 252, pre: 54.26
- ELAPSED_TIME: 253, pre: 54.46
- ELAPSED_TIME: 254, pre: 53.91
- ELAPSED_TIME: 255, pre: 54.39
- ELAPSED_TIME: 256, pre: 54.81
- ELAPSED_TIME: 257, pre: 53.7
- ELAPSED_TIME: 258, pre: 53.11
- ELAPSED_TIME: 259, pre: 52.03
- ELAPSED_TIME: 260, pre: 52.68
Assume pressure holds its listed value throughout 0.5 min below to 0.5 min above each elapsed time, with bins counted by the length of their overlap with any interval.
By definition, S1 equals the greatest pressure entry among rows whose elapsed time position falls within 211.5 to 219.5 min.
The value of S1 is 52.22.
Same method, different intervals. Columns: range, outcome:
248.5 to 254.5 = 54.46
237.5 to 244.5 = 52.99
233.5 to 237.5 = 56.12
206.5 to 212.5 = 49.97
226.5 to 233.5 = 57.16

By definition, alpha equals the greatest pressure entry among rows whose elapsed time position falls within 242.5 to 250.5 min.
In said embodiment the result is 54.03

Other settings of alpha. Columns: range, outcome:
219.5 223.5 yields 54.71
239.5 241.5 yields 46.17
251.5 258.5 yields 54.81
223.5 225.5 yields 54.24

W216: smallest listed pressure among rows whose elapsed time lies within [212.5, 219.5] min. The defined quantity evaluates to 49.13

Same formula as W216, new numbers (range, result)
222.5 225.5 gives 53.83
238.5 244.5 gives 29.93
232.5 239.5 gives 51.43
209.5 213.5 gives 48.41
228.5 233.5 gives 54.22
